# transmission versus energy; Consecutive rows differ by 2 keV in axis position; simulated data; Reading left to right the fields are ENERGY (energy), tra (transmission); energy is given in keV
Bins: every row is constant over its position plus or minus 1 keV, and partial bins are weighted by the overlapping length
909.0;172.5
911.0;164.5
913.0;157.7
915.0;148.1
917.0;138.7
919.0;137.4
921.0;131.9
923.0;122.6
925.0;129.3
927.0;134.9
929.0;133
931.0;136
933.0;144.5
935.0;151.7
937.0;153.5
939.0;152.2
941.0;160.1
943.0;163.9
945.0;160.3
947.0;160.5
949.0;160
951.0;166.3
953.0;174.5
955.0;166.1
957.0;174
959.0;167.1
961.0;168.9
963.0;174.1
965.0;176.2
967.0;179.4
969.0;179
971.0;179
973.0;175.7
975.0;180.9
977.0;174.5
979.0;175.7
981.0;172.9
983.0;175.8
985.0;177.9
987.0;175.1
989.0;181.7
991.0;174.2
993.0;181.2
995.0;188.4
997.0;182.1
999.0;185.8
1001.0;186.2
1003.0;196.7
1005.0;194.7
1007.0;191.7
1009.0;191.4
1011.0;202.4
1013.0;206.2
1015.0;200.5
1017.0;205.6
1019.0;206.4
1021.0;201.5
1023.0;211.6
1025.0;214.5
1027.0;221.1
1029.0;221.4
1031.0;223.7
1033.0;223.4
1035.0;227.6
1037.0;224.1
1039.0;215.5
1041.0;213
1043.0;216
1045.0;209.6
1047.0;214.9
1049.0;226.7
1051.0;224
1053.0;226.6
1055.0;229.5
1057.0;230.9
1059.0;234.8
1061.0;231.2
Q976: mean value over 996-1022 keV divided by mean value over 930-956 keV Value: 1.24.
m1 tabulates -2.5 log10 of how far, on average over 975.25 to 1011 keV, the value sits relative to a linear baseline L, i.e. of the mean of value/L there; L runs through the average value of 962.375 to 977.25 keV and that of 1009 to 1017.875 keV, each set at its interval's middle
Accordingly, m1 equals 0.04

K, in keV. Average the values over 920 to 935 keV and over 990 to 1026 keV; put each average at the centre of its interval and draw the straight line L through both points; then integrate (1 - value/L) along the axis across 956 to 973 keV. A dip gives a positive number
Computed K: -1.28 keV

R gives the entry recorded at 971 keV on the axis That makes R 179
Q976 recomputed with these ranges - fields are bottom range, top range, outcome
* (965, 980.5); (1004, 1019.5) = 1.12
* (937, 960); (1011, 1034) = 1.30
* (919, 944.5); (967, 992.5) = 1.24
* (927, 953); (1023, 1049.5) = 1.43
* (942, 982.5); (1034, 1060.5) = 1.30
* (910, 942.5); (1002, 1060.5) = 1.49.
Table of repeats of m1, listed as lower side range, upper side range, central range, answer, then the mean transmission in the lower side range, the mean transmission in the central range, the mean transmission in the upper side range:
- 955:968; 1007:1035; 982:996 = 0.063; 173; 179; 210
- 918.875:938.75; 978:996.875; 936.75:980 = -0.074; 138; 169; 178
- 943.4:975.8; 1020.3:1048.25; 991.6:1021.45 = 0.032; 171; 194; 217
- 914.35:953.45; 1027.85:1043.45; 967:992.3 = 0.020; 148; 177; 221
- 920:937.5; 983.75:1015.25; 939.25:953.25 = -0.089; 137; 162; 188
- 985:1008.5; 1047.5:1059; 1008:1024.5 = -0.020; 185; 204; 228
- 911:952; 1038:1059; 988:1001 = 0.028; 148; 183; 221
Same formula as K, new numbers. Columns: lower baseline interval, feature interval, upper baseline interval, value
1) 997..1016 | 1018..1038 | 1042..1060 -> -0.9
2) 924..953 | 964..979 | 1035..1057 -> -0.4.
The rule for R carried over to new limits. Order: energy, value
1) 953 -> 174.5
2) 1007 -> 191.7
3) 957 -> 174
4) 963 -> 174.1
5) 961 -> 168.9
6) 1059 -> 234.8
